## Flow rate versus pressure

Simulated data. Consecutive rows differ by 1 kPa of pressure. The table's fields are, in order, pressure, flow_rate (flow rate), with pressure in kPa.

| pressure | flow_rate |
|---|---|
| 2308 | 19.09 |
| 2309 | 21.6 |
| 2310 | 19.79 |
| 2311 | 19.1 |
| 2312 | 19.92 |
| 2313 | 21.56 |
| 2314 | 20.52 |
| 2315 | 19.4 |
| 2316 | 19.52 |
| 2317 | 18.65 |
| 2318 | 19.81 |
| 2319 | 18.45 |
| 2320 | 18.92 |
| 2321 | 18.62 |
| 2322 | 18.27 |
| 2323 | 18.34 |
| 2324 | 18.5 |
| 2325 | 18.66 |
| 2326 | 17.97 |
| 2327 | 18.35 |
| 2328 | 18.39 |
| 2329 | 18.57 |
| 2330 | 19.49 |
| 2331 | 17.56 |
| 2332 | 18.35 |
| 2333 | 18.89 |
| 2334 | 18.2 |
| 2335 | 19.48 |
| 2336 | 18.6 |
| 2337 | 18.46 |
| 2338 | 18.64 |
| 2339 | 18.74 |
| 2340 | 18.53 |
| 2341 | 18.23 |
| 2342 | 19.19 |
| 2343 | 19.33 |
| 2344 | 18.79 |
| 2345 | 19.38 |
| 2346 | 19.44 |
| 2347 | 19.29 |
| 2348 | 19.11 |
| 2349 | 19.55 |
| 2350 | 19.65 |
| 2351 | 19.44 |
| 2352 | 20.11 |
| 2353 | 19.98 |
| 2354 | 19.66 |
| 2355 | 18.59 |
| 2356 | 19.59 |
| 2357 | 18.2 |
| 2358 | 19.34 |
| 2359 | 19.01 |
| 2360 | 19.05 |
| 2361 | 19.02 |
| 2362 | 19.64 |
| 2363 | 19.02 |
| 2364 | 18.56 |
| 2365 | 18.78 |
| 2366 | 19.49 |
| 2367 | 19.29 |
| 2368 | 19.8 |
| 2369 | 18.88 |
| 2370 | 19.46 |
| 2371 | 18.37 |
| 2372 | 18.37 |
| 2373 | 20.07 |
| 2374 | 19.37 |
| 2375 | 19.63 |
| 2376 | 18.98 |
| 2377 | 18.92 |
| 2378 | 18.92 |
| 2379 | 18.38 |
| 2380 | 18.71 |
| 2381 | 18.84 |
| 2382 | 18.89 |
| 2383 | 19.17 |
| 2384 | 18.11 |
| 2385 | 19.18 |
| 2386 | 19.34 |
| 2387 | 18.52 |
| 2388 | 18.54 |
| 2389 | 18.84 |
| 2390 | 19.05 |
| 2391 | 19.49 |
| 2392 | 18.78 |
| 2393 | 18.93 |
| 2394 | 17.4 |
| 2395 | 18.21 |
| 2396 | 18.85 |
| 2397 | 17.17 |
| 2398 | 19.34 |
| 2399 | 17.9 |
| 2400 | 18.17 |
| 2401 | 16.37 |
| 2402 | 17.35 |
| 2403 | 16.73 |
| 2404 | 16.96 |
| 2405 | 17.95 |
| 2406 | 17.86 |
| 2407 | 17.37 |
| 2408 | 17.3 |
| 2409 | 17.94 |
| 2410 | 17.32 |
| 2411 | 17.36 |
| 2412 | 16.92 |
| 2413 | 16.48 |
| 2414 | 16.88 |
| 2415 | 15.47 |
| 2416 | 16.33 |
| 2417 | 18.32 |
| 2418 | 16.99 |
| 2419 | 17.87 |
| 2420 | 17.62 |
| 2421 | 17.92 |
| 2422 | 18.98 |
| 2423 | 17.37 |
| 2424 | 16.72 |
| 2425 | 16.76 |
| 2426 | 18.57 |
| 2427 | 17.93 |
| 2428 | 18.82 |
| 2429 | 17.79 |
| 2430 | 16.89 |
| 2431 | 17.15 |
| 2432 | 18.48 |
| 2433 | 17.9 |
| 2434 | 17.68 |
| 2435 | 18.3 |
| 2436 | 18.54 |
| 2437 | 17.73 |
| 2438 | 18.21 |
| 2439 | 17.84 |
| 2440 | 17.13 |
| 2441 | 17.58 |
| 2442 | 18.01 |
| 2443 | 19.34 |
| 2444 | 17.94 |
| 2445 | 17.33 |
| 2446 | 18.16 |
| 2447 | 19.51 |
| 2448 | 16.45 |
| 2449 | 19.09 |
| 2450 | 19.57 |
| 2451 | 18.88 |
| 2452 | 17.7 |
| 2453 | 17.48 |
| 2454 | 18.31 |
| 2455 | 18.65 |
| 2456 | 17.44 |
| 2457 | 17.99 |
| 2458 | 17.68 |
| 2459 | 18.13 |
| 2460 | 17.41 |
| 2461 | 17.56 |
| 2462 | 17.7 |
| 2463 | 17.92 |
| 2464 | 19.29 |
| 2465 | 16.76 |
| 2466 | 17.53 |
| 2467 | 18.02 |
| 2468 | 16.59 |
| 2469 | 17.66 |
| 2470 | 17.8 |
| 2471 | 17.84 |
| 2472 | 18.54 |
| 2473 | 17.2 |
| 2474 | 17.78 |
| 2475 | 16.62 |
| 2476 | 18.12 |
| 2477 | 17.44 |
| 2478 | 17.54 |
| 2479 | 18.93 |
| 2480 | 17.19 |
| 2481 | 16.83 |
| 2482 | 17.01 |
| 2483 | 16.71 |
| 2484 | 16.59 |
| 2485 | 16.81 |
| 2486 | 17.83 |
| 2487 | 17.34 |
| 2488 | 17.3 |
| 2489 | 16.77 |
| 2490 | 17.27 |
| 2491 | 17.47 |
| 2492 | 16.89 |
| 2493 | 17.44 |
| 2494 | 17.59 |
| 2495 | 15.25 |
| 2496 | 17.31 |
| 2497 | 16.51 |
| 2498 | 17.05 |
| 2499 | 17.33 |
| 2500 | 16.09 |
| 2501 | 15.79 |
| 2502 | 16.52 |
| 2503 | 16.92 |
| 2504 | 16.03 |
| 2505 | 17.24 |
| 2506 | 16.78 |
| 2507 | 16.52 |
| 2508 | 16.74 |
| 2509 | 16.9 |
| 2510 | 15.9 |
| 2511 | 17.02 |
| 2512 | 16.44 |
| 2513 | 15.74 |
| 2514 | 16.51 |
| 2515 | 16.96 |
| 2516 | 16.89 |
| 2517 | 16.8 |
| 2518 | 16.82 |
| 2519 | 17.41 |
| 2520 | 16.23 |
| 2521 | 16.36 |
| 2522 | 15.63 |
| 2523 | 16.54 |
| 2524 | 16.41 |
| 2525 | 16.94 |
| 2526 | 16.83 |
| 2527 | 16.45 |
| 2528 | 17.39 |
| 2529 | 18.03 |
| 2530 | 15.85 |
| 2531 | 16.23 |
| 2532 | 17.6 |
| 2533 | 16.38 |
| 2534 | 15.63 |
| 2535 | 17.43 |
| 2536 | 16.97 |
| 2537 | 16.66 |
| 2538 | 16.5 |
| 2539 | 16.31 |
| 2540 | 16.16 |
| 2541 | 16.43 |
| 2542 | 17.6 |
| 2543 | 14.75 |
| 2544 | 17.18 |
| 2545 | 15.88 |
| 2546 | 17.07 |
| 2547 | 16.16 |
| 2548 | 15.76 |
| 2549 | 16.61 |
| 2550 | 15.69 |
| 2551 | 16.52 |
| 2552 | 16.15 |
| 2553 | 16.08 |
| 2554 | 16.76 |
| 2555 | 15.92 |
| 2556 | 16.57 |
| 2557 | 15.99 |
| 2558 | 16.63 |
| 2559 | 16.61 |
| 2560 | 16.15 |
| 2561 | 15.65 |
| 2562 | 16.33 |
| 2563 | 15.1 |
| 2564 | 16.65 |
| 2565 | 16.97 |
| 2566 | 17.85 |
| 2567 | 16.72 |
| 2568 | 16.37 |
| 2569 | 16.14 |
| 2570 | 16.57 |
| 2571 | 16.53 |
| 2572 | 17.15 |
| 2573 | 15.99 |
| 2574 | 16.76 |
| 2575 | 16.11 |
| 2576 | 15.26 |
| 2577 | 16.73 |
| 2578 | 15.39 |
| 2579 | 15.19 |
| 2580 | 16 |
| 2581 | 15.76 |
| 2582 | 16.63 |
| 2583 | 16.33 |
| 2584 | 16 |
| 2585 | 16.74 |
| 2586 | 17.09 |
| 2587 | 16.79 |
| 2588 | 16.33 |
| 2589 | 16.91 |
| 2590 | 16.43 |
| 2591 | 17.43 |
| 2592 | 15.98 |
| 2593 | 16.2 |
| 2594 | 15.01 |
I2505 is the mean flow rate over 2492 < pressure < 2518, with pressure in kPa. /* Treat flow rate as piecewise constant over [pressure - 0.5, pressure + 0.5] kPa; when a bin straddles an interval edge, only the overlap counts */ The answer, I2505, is 16.7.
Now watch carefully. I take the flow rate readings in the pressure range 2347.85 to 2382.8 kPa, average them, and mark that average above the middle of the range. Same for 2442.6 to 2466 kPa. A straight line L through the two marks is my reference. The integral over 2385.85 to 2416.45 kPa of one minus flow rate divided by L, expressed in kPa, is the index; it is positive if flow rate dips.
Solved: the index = 1.6 kPa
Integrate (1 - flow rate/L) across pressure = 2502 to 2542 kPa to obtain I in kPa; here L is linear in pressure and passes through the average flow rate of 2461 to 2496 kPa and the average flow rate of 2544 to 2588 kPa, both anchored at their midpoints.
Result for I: 0.5 kPa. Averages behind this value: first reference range 17.4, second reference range 16.3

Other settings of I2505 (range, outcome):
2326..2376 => 19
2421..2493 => 17.7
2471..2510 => 17.1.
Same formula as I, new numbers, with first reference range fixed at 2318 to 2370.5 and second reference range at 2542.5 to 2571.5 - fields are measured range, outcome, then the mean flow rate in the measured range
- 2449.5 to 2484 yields -0.60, 17.7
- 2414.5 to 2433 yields 0.41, 17.6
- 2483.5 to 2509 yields 0.32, 16.9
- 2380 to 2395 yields -0.29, 18.8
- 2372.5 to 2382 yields -0.28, 19.1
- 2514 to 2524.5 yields 0.12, 16.6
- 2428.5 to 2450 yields -0.26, 18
